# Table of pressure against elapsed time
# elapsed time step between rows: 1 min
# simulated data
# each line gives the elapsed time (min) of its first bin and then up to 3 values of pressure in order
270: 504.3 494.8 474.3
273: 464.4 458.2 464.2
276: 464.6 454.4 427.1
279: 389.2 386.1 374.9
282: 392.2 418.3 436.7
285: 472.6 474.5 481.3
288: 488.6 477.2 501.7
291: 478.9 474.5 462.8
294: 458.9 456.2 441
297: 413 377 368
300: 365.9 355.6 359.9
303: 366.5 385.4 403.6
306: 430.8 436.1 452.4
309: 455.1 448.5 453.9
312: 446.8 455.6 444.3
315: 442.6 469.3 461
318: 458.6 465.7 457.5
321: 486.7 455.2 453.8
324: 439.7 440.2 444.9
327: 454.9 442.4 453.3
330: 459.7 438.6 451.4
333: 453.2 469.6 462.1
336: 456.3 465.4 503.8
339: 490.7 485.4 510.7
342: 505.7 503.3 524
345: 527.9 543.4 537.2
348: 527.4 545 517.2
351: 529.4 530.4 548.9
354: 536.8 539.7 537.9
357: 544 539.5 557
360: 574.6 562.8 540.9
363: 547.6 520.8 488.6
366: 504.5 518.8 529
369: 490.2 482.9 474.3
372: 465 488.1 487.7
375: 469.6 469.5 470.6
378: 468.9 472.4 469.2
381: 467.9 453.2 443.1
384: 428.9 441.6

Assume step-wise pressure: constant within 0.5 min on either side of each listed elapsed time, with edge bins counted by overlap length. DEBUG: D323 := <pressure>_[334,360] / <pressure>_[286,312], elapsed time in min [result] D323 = 1.2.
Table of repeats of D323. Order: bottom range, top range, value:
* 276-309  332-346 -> 1.14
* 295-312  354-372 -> 1.28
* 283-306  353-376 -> 1.20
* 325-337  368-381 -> 1.05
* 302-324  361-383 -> 1.11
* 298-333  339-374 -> 1.20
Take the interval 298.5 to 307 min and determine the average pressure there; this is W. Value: 383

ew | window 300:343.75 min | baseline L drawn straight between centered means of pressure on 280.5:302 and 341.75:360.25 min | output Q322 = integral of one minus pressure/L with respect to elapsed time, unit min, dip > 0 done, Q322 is 3.3 min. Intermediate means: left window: 435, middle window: 450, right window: 535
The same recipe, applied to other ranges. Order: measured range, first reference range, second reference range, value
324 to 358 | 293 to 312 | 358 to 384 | -2.6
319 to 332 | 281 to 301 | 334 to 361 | 1.0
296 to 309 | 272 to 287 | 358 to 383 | 1.6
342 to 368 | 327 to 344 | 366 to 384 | -3.2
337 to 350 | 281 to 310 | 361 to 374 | -0.9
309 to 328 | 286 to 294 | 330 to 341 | 0.8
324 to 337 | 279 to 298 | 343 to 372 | 1.1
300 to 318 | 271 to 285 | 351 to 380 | 1.4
